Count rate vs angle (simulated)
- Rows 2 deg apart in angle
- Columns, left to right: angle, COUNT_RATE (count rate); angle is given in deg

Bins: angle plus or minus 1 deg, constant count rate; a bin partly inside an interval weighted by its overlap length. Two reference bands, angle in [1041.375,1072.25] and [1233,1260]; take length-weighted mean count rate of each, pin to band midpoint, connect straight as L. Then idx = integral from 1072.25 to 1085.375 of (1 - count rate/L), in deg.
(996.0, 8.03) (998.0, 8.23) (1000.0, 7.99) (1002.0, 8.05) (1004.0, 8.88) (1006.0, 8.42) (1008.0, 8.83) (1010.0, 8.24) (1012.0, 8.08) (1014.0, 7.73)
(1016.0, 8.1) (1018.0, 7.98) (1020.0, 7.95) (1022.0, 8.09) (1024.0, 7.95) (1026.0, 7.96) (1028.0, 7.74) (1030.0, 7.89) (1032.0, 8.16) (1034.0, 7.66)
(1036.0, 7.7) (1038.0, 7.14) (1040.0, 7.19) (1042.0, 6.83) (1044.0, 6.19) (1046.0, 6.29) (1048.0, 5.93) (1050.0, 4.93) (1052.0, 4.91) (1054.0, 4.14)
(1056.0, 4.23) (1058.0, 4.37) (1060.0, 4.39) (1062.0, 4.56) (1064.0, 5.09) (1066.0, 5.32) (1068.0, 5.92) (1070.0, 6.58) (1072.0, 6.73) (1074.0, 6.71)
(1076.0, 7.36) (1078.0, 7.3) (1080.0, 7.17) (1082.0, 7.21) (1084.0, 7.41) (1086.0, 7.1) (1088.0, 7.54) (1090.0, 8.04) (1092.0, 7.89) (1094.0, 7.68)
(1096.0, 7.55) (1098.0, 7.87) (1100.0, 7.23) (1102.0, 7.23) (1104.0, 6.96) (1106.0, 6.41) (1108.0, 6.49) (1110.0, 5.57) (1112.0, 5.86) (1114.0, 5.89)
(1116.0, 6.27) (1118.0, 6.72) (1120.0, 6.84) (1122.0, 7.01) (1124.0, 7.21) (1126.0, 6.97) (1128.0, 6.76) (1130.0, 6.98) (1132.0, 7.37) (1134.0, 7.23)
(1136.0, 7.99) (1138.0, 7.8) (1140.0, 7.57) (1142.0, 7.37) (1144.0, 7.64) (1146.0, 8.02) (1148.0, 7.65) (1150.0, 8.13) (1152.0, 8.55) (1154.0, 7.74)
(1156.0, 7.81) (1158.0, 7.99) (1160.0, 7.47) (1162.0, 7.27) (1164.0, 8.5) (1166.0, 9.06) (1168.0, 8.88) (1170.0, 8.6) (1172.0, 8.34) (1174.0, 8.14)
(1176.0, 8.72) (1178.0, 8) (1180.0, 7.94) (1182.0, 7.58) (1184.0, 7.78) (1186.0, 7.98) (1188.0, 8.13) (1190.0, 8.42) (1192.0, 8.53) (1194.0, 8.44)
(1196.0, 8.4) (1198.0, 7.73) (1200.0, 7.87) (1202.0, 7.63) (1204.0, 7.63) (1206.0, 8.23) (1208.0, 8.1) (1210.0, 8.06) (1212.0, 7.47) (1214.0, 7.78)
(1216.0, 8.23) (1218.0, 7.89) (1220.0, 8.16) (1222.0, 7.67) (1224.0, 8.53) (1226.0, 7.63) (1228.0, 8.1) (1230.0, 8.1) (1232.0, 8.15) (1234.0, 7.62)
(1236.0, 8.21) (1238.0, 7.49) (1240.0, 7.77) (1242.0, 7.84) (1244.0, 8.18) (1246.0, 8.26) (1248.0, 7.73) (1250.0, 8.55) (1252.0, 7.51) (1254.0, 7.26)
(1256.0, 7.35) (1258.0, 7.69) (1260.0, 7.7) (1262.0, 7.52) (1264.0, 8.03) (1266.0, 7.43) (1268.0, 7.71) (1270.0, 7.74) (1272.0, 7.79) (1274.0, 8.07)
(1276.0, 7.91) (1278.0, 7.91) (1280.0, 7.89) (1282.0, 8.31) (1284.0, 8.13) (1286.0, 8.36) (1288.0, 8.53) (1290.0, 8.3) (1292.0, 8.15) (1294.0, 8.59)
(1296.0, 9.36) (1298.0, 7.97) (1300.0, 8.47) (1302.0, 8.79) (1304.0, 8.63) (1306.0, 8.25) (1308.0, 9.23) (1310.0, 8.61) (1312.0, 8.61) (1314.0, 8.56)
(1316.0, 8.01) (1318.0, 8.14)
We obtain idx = -3.6 deg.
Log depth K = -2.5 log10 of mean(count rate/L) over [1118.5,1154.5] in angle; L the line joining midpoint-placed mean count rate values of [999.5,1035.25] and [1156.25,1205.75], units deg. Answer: 0.09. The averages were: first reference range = 8.09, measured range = 7.48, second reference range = 8.12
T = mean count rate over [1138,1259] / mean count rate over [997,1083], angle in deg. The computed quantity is 1.2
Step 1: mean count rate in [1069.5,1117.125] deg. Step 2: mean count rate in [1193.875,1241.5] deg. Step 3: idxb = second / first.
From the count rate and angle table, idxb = 1.1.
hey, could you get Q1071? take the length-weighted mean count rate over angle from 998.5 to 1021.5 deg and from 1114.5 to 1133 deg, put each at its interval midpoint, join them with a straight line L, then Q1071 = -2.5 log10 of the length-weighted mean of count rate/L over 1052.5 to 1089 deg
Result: 0.23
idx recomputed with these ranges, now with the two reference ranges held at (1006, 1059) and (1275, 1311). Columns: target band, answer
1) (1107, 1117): 1.9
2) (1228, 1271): 1.9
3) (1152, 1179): -1.6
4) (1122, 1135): 0.8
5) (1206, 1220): 0.0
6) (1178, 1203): -0.5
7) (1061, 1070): 2.3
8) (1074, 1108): 0.1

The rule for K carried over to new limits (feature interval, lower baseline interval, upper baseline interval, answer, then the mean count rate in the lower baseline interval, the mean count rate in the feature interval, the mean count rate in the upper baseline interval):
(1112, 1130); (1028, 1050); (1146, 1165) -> 0.15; 7.03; 6.68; 7.91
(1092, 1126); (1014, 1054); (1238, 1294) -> 0.08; 7.13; 6.84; 7.92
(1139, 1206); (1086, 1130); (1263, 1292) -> -0.10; 6.96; 8.05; 8.01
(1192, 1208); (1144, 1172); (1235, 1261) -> -0.01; 8.12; 8.03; 7.81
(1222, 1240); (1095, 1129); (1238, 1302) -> -0.04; 6.76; 7.95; 8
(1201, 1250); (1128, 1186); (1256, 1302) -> 0.01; 7.91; 7.95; 8.07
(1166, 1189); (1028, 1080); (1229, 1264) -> -0.14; 6.19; 8.23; 7.83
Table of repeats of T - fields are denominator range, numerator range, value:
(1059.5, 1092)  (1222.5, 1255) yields 1.20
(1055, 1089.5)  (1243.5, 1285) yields 1.26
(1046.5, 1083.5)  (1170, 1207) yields 1.41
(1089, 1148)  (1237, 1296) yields 1.11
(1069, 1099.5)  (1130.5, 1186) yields 1.08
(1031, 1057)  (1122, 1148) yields 1.18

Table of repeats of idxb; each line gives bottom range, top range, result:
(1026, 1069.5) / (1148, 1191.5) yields 1.34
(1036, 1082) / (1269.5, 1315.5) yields 1.41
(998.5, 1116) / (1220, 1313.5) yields 1.16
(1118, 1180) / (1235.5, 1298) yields 1.03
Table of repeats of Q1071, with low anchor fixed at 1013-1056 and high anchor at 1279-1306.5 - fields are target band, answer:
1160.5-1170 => -0.09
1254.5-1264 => 0.09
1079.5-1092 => -0.03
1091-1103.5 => -0.03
